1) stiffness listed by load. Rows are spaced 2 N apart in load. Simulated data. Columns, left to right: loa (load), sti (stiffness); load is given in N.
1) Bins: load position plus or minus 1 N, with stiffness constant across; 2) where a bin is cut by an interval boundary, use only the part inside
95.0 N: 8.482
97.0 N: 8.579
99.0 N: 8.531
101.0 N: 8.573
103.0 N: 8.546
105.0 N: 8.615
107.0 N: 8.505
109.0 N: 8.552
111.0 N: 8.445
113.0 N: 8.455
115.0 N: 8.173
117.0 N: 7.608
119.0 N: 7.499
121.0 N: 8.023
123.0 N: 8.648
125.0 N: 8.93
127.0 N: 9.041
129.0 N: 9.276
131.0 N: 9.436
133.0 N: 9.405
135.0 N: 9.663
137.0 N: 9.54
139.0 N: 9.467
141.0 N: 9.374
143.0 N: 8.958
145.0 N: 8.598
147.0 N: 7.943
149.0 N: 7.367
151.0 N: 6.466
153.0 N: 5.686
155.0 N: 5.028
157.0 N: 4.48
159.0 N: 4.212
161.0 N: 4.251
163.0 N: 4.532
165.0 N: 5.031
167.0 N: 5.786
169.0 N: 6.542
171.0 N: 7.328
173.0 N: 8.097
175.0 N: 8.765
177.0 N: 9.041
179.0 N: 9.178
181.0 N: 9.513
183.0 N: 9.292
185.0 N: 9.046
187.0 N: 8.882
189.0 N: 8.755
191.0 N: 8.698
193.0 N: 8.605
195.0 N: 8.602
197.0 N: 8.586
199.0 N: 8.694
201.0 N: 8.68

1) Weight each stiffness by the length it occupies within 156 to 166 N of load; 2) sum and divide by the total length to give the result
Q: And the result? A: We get 4.5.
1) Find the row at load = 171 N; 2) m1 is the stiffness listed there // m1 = 7.328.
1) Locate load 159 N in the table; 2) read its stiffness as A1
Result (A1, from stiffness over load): 4.212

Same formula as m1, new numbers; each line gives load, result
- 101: 8.573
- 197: 8.586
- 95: 8.482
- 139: 9.467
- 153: 5.686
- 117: 7.608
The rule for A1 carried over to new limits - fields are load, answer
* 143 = 8.958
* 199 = 8.694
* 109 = 8.552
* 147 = 7.943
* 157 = 4.48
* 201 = 8.68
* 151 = 6.466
